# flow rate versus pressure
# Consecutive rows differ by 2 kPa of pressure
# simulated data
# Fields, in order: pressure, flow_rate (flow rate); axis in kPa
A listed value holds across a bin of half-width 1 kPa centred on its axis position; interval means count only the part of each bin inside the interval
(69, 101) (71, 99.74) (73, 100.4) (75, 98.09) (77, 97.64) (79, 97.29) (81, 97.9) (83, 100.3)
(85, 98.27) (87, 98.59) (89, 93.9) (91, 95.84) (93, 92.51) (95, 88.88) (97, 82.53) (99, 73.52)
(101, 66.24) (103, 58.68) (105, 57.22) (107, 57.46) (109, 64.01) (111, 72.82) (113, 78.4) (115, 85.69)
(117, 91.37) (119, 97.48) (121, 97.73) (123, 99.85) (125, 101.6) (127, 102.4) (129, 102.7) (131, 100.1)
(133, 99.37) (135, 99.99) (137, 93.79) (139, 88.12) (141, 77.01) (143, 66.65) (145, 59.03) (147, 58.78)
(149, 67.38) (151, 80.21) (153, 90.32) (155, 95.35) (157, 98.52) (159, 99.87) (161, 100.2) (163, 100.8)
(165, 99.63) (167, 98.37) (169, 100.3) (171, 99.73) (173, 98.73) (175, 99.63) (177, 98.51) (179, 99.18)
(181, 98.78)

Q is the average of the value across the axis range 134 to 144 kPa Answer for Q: 85.1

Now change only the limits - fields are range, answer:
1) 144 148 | 58.9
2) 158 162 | 100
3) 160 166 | 100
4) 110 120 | 85.2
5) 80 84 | 99.1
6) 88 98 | 90.7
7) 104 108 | 57.3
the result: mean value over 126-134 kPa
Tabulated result 101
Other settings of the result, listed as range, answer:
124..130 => 102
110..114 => 75.6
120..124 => 98.8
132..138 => 97.7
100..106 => 60.7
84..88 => 98.4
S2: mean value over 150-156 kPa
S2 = 88.6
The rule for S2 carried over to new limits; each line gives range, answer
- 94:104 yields 74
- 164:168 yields 99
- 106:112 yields 64.8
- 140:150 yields 65.8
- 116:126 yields 97.6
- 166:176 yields 99.4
